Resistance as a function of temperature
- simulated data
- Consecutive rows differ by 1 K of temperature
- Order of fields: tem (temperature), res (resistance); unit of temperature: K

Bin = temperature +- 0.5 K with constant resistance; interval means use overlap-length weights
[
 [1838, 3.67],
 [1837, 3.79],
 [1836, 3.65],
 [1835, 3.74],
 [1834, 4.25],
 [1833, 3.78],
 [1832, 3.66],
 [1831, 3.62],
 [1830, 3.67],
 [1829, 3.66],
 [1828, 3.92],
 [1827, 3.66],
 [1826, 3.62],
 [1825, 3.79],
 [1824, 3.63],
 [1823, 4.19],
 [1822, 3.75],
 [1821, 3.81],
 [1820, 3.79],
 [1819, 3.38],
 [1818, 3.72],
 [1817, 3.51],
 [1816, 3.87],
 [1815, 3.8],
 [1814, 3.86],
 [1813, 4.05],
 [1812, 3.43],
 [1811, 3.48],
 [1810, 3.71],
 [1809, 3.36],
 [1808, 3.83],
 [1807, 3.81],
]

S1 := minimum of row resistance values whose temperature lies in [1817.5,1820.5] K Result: 3.38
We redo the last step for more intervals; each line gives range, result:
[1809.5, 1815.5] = 3.43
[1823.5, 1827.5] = 3.62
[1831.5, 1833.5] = 3.66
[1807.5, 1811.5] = 3.36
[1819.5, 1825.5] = 3.63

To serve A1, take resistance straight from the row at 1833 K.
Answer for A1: 3.78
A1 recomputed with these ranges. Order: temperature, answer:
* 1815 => 3.8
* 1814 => 3.86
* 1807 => 3.81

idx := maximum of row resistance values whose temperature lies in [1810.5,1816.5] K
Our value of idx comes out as 4.05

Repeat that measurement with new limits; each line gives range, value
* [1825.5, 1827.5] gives 3.66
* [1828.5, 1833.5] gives 3.78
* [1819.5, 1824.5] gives 4.19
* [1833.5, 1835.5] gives 4.25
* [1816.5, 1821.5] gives 3.81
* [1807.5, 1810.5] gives 3.83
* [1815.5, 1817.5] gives 3.87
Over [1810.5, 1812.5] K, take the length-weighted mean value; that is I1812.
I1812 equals 3.46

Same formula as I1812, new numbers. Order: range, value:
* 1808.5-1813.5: 3.61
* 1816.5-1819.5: 3.54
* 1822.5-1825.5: 3.87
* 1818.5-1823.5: 3.78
